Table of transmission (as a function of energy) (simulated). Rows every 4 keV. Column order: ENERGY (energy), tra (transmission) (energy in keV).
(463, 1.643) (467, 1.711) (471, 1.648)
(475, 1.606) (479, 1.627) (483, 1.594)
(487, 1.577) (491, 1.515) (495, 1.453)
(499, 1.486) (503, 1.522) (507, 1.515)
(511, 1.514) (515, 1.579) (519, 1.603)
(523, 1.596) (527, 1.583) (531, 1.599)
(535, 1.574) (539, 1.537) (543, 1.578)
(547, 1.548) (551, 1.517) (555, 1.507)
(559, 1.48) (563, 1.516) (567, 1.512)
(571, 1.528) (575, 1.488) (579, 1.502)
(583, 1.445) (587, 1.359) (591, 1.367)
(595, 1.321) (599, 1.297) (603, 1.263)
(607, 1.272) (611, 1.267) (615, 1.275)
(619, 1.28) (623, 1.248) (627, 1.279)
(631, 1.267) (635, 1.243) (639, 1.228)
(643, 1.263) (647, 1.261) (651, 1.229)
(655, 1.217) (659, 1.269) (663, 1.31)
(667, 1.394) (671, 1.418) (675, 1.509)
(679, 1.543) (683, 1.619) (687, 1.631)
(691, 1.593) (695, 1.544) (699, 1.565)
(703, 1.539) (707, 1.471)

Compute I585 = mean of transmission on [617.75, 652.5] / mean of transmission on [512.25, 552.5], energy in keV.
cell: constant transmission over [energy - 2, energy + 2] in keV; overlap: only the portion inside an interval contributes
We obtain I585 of 0.80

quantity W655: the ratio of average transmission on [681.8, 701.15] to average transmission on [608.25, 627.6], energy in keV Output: 1.25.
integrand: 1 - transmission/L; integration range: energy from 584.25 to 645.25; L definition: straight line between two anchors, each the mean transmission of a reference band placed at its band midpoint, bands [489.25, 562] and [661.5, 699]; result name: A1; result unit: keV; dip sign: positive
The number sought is 9.6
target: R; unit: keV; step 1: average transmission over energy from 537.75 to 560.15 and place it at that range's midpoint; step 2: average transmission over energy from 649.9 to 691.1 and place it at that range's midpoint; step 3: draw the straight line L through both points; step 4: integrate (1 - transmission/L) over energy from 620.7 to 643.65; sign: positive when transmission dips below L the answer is 3.2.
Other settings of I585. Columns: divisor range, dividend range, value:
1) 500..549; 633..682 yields 0.85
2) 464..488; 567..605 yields 0.86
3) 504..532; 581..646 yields 0.82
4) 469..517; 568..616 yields 0.88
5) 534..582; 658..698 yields 0.98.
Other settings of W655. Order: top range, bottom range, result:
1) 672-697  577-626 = 1.18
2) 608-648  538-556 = 0.82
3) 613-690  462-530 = 0.85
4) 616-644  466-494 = 0.79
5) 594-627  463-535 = 0.81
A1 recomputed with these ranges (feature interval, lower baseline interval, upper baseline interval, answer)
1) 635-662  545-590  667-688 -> 4.79 keV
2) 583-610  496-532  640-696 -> 2.82 keV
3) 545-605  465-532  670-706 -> 4.64 keV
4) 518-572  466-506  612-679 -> -2.87 keV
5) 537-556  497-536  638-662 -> -0.66 keV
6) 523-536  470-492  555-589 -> -0.45 keV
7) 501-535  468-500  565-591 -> -0.73 keV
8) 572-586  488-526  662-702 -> 0.50 keV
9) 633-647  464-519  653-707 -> 2.31 keV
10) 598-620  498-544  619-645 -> 0.74 keV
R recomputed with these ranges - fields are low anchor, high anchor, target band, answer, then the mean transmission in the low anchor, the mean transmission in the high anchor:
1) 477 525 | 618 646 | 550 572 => -1.5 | 1.55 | 1.26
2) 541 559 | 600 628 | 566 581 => -0.7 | 1.53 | 1.27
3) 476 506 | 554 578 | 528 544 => -0.6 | 1.54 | 1.5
